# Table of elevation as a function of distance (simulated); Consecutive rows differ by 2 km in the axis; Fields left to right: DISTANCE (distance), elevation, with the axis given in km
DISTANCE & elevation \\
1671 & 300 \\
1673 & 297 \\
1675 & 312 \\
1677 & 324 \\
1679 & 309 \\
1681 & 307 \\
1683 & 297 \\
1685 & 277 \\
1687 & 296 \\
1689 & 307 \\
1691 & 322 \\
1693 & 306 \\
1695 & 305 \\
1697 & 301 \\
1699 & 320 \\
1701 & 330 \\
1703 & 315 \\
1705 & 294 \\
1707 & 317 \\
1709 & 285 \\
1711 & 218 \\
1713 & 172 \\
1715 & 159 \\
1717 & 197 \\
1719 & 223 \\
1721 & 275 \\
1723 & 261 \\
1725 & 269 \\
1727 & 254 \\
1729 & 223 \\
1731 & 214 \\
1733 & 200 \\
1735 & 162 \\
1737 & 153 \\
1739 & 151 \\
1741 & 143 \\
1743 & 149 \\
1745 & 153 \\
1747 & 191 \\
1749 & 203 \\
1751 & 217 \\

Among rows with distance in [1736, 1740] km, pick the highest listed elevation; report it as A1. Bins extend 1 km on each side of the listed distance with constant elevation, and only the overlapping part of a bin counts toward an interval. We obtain 153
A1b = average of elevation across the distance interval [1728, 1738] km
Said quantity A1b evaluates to 190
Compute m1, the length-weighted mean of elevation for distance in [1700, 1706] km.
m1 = 313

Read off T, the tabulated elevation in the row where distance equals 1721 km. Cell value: 275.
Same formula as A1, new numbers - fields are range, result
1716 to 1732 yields 275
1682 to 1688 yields 297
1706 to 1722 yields 317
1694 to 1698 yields 305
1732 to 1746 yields 200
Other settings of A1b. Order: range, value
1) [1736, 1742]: 149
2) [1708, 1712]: 252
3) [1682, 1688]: 290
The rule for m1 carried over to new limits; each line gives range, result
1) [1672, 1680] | 310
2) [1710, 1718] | 186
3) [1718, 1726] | 257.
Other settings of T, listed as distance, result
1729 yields 223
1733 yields 200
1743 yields 149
